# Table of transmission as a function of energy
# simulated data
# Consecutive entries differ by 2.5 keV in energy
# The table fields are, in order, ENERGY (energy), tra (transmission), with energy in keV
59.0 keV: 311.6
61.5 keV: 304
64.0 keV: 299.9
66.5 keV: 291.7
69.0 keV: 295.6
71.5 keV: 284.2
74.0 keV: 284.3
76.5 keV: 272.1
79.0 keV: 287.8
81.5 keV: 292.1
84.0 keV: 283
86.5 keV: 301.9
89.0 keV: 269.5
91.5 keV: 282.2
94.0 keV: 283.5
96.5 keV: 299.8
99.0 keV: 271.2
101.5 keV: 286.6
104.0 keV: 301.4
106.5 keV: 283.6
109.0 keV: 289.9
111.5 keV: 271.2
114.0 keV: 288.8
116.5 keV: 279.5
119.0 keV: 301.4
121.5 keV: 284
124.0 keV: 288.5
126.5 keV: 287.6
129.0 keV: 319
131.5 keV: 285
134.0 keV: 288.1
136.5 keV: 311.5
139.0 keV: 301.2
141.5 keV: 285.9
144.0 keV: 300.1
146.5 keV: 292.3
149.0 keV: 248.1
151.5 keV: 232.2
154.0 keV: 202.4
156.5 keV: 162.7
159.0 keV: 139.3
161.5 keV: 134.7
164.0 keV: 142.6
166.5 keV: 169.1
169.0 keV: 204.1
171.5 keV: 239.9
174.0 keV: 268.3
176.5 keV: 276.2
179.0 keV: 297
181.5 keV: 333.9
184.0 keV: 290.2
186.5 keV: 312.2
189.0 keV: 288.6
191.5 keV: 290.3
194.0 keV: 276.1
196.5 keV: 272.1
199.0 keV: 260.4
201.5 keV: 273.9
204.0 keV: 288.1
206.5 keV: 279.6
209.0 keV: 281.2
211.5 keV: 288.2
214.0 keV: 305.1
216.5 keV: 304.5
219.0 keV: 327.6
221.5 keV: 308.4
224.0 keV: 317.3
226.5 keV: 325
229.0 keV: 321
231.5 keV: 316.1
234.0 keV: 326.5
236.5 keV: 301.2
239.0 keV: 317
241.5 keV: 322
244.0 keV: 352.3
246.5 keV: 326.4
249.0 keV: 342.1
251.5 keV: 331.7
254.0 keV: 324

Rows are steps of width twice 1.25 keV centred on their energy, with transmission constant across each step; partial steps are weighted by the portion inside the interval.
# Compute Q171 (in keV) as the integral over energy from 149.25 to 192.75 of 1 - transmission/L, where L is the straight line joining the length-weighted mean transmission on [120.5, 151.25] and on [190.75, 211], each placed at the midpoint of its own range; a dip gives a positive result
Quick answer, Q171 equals 7.4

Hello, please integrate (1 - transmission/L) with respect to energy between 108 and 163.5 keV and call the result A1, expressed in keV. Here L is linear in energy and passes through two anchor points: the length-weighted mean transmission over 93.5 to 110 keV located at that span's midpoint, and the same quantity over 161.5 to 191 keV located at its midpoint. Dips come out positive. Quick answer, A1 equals 2.3 keV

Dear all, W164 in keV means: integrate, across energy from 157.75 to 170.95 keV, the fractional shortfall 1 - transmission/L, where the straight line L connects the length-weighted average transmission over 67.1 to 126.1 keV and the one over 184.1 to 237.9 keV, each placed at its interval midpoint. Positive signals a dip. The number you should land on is 5.9 keV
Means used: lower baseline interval 286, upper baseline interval 298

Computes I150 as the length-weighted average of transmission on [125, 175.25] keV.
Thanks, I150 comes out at 241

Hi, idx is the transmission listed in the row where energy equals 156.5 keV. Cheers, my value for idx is 162.7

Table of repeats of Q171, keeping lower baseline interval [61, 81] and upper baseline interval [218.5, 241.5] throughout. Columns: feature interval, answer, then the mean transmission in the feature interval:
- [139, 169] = 8.92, 214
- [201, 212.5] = 1.14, 283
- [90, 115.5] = 0.82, 286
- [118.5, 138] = 0.27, 295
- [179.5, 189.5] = 0.09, 307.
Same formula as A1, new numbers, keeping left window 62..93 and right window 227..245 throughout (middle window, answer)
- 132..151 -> 0.9 keV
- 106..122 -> 0.5 keV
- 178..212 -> 2.7 keV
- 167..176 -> 2.1 keV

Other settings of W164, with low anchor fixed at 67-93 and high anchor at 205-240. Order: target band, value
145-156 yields 2.1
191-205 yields 1.3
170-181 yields 1.0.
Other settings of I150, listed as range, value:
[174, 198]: 291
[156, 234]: 269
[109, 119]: 284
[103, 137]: 291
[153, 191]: 232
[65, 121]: 286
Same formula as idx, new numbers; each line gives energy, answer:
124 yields 288.5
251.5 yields 331.7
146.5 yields 292.3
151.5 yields 232.2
